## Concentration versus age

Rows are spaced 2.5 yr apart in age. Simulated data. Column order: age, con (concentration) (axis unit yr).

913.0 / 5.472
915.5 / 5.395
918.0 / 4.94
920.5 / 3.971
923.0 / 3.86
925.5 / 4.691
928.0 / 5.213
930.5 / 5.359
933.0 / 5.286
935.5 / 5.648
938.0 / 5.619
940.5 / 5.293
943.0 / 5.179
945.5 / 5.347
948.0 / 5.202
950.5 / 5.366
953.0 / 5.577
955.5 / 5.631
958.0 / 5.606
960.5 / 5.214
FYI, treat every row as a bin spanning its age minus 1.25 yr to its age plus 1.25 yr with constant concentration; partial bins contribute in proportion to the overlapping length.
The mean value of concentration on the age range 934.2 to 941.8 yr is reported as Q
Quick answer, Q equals 5.52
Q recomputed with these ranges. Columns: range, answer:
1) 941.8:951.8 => 5.28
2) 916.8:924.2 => 4.26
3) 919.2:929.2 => 4.43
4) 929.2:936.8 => 5.43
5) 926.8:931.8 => 5.29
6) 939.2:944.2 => 5.24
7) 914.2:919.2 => 5.17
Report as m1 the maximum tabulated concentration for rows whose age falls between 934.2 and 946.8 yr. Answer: 5.648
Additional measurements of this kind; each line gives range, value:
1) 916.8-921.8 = 4.94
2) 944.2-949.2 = 5.347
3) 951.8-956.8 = 5.631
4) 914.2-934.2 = 5.395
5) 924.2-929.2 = 5.213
